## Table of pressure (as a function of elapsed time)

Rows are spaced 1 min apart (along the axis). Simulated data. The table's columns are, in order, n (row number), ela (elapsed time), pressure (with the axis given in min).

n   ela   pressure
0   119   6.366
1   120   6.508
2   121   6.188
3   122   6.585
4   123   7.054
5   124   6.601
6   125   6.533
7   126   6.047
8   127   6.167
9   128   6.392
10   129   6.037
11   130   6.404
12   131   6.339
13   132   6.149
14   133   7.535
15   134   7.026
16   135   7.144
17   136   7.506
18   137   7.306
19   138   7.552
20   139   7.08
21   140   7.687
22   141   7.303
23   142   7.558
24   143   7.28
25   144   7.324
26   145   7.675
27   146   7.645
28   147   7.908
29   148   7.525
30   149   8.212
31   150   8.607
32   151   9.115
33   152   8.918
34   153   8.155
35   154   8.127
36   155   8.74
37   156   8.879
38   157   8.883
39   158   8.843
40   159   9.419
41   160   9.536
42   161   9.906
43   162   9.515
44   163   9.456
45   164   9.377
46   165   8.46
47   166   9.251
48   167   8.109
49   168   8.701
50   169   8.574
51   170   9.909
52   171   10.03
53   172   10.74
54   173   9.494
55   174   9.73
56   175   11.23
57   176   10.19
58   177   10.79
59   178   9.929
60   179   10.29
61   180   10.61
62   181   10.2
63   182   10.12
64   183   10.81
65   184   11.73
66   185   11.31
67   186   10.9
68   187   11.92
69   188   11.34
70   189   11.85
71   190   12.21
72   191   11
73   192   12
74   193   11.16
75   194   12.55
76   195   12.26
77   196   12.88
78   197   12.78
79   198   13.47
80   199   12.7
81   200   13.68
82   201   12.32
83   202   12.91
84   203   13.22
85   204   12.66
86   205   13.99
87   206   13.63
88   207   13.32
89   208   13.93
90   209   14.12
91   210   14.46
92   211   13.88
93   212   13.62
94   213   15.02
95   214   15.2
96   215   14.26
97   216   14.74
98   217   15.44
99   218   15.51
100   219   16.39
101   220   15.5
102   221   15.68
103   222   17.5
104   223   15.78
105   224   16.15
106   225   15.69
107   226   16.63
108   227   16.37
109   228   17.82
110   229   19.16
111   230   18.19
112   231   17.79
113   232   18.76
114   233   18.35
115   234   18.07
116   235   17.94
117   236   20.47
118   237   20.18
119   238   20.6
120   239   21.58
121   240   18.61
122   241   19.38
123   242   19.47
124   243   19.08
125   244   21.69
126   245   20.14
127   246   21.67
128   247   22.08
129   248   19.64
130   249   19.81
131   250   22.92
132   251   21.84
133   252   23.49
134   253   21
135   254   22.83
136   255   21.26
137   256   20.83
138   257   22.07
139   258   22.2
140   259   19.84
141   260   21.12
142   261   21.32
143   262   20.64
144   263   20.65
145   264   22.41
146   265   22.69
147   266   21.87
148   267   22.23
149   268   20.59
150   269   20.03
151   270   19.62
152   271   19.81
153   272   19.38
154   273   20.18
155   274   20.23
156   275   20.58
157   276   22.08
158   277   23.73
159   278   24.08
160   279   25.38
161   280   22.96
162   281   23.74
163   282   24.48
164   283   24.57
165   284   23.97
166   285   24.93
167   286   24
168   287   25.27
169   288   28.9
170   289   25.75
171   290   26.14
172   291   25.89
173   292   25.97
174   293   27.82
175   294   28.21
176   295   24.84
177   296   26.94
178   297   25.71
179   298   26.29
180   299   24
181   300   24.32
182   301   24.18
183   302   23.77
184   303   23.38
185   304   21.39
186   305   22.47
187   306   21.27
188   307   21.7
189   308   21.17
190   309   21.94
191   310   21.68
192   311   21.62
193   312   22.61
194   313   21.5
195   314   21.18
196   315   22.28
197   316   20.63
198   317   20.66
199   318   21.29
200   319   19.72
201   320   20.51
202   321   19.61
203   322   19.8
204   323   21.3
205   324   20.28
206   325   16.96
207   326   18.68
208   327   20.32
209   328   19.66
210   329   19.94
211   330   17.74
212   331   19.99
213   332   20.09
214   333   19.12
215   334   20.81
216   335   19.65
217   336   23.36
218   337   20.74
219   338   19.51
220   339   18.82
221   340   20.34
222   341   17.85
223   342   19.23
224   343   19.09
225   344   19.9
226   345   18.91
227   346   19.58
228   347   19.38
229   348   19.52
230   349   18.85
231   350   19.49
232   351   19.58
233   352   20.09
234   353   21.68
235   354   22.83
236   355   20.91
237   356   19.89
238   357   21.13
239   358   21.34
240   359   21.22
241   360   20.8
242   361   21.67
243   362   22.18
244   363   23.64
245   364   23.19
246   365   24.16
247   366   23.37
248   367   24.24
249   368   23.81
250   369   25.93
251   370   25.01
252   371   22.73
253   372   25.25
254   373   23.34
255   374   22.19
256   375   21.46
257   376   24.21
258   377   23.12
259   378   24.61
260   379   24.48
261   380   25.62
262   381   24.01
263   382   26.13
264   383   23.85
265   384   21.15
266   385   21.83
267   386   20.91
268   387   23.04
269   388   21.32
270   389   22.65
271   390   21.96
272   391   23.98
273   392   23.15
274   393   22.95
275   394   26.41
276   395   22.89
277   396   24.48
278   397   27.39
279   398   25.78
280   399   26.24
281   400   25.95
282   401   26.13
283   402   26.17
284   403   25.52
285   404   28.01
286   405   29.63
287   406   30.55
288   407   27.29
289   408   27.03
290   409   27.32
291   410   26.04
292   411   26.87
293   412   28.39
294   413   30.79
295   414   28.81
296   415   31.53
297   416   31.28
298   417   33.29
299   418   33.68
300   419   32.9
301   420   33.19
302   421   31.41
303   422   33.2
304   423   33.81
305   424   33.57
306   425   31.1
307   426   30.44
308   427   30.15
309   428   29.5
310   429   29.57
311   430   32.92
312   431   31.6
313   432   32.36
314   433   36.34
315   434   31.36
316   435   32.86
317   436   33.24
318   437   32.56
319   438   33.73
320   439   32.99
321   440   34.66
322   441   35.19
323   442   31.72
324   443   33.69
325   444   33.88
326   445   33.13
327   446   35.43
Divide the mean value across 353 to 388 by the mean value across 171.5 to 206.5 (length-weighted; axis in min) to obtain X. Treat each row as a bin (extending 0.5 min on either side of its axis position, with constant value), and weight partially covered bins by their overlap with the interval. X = 1.97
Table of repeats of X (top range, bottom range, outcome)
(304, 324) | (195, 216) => 1.56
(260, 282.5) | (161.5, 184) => 2.21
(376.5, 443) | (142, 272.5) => 1.95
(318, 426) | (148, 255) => 1.70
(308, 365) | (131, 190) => 2.26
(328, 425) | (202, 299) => 1.19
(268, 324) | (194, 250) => 1.39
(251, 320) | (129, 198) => 2.44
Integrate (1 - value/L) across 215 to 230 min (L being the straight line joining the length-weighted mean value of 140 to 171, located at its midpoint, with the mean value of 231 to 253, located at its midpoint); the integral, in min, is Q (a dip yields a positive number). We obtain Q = 1.1 min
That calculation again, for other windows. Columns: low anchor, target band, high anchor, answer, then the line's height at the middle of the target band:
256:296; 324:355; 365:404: 5.1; 23.7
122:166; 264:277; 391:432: -2.3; 17.8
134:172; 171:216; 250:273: 3.5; 13.2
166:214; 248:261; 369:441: -3.9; 16.6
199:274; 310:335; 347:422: 2.0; 22.1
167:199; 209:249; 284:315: -3.5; 16.2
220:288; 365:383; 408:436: 2.6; 28.2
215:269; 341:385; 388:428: 6.4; 25.8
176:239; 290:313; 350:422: -4.7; 19.9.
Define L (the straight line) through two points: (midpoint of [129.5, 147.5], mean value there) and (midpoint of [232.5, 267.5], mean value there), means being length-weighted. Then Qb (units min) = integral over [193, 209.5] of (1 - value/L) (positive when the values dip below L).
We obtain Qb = 2.01 min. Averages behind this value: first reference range 7.25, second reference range 20.9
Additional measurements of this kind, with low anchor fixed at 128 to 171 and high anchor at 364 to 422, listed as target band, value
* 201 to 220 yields -2.5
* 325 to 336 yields 0.9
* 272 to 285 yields -4.0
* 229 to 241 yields -4.0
